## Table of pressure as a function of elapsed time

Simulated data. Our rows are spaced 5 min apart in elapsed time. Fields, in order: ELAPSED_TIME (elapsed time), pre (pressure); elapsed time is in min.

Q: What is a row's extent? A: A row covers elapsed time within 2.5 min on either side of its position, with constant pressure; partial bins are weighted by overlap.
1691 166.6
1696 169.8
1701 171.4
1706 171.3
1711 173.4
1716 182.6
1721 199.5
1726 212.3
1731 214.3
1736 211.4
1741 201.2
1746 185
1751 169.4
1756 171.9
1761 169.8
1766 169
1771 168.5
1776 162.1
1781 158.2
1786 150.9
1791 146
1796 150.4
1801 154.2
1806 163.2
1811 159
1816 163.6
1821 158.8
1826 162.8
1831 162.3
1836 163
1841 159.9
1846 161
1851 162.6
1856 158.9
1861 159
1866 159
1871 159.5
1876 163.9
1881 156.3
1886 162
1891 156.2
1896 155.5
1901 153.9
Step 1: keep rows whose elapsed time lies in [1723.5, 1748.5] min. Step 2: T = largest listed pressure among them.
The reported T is 214.3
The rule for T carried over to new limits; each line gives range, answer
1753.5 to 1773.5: 171.9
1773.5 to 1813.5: 163.2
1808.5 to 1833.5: 163.6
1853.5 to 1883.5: 163.9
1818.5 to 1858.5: 163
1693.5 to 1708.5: 171.4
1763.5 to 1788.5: 169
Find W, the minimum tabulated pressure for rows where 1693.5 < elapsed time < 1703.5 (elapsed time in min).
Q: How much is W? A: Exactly 169.8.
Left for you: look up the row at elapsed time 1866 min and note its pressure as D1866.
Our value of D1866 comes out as 159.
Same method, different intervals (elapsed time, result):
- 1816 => 163.6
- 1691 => 166.6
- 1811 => 159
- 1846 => 161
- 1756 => 171.9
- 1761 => 169.8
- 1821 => 158.8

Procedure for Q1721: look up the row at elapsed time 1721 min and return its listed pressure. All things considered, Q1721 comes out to 199.5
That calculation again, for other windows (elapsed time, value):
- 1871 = 159.5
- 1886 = 162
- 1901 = 153.9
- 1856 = 158.9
